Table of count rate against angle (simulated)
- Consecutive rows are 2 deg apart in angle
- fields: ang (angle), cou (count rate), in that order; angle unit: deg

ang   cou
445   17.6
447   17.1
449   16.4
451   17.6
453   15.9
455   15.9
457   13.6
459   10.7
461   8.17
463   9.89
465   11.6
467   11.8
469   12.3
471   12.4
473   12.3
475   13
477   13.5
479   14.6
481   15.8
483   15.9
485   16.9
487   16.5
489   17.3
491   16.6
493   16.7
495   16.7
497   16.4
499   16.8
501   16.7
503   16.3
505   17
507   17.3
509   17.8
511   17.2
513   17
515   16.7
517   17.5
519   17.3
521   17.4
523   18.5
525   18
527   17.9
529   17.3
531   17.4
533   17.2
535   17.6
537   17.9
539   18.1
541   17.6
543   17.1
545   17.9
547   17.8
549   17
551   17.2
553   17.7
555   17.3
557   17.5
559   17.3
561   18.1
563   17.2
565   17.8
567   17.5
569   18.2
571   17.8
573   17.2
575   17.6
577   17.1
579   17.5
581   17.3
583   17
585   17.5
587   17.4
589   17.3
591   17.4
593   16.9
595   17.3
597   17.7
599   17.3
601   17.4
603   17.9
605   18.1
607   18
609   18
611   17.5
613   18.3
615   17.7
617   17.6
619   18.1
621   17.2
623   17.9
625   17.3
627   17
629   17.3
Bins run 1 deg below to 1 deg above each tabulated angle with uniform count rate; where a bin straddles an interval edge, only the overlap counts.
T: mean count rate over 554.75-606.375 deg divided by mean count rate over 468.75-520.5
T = 1.09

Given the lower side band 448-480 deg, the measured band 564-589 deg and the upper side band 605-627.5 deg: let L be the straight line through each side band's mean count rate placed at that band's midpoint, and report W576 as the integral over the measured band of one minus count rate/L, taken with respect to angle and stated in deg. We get -1.47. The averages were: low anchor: 13.1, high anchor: 17.7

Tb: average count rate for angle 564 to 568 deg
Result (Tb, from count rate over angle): 17.6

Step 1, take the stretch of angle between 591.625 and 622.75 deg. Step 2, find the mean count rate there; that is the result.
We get 17.7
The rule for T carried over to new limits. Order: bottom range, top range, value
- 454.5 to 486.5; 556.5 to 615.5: 1.35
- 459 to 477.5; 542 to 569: 1.52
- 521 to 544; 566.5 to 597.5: 0.98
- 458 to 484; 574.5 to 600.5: 1.39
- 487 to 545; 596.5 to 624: 1.03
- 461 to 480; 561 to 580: 1.45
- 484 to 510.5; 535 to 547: 1.05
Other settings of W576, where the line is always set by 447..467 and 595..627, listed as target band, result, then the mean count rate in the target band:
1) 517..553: -4.7 deg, 17.6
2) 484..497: -2.2 deg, 16.8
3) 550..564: -1.1 deg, 17.5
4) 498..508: -1.4 deg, 16.8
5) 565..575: -0.7 deg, 17.7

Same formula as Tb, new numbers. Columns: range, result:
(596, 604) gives 17.6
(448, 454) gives 16.6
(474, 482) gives 14.2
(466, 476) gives 12.4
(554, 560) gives 17.4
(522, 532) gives 17.8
